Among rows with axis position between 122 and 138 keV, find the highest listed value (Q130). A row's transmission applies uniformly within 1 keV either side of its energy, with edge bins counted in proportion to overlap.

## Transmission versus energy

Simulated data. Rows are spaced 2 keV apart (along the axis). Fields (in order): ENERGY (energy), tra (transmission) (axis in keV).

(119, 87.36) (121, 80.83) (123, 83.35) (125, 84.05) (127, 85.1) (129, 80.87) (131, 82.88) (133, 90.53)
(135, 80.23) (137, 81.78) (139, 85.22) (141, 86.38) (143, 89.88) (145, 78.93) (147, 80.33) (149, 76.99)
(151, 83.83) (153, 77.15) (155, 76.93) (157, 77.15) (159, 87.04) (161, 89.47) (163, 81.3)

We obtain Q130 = 90.53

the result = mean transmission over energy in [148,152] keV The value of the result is 80.4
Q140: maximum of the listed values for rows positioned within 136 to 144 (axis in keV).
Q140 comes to 89.88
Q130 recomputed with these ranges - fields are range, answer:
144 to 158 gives 83.83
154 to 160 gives 87.04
